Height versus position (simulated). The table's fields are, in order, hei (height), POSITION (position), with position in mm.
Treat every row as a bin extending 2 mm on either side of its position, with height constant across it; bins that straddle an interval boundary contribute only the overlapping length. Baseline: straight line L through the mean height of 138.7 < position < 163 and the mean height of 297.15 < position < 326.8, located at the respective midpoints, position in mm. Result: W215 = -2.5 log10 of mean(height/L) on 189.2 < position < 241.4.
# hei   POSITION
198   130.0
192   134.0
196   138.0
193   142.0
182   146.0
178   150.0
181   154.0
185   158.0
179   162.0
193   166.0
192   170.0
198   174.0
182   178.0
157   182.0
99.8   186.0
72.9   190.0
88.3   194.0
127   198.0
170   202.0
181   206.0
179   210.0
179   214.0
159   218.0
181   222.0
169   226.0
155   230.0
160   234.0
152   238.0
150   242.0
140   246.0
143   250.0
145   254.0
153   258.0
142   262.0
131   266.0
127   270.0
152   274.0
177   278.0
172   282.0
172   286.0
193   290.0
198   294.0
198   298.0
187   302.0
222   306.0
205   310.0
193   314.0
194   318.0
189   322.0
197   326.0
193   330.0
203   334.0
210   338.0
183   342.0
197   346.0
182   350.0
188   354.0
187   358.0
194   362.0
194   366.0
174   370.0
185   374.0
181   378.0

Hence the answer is 0.23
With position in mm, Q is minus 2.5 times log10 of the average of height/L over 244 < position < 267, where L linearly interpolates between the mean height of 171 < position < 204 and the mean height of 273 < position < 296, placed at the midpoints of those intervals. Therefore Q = 0.17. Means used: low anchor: 139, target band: 143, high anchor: 178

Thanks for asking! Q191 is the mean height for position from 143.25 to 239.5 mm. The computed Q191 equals 163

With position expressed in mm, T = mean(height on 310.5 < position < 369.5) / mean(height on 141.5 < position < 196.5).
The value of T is 1.2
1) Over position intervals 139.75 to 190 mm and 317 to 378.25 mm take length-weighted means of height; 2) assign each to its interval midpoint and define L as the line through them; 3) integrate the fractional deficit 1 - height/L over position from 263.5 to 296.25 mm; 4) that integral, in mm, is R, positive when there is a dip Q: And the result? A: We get 3.4 mm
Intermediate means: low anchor 173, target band 165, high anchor 191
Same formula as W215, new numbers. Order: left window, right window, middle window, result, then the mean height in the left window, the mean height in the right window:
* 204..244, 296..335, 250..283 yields 0.214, 166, 198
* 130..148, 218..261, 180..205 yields 0.374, 192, 155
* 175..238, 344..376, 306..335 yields -0.113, 151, 188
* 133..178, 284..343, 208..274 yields 0.240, 188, 196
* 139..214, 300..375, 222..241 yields 0.086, 164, 194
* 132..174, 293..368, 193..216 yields 0.207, 188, 195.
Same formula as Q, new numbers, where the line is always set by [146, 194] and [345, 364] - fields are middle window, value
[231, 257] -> 0.166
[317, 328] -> -0.050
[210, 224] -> -0.028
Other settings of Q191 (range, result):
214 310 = 165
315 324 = 192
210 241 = 165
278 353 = 193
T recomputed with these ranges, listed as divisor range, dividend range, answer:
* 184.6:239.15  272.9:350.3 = 1.29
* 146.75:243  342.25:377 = 1.16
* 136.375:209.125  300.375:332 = 1.20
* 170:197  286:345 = 1.43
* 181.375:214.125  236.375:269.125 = 1.05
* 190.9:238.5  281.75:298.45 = 1.19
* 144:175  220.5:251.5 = 0.84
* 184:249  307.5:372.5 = 1.31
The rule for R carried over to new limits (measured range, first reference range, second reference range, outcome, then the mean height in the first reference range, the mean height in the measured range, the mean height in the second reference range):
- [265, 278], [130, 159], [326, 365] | 3.3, 188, 143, 193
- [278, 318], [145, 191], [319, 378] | -1.7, 168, 193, 191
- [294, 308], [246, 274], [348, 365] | -3.5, 141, 202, 188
